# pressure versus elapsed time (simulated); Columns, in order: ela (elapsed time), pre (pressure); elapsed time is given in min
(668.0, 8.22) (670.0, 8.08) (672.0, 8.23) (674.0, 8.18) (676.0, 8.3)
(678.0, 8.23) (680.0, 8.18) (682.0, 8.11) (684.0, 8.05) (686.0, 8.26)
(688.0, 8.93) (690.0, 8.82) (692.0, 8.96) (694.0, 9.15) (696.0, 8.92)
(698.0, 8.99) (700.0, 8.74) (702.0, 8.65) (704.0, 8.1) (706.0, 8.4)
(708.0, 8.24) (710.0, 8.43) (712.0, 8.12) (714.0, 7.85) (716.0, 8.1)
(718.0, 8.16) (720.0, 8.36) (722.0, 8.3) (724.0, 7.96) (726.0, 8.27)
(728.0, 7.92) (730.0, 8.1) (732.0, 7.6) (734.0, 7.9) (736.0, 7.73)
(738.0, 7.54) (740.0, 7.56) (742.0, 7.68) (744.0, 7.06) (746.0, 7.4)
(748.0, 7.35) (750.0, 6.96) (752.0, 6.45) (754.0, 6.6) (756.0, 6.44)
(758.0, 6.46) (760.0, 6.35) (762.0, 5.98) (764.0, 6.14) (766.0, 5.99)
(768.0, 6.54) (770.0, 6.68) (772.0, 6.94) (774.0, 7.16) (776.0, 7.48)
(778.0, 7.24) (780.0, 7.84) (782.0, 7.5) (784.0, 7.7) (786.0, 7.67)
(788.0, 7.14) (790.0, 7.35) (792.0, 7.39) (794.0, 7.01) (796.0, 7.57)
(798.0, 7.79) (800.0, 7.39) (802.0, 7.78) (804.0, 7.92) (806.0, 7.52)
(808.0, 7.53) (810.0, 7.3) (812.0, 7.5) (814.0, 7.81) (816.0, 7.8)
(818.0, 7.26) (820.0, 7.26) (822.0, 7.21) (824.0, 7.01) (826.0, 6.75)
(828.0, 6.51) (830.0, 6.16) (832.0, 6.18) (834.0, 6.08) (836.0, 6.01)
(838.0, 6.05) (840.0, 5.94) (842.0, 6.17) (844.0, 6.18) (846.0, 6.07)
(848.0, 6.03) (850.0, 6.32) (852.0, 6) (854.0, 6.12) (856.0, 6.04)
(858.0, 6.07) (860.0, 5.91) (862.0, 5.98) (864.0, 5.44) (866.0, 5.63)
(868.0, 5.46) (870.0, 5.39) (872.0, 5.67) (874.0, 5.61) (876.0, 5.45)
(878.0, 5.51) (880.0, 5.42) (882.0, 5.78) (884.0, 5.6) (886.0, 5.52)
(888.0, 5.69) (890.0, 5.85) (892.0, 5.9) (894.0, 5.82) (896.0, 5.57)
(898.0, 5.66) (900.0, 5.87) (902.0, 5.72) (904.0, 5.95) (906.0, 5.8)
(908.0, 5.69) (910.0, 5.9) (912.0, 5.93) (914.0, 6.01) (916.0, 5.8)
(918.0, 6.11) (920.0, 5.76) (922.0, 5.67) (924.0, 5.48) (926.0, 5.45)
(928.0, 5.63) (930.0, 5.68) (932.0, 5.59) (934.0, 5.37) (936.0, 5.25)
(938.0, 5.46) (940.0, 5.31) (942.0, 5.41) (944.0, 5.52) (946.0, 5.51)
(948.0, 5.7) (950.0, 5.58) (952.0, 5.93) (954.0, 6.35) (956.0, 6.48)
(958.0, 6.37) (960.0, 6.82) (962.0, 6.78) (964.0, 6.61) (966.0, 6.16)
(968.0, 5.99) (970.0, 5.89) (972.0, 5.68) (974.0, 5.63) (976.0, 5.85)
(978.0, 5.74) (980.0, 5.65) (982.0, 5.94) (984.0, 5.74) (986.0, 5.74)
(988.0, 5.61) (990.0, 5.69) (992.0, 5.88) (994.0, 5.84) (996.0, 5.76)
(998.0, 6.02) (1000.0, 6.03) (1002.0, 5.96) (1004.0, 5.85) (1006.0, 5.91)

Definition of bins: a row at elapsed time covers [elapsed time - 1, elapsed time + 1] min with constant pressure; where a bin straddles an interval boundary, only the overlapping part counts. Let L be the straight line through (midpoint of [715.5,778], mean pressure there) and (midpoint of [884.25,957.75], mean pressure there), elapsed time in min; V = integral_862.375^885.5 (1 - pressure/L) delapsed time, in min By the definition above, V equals 2.20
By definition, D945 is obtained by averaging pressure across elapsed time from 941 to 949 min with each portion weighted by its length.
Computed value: 5.53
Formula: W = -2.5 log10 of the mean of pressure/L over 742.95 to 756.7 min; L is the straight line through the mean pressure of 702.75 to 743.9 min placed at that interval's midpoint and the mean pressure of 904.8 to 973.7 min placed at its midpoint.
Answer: 0.12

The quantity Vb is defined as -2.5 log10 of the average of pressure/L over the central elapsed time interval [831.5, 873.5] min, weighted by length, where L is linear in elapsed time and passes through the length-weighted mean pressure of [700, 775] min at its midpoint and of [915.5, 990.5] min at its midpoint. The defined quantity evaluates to 0.11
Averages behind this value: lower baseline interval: 7.46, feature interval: 5.93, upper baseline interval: 5.81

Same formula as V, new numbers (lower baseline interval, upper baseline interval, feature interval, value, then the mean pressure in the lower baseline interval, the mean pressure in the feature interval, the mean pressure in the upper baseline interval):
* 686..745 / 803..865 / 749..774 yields 3.6 min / 8.23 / 6.49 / 6.58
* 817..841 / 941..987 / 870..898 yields 2.9 min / 6.53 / 5.64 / 5.96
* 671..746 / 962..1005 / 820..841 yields 2.2 min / 8.21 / 6.43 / 5.89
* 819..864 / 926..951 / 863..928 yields 1.5 min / 6.26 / 5.69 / 5.5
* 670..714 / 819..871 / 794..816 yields -2.7 min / 8.45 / 7.59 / 6.15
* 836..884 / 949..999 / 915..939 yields 1.3 min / 5.84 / 5.6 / 5.99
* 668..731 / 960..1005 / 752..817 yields 3.9 min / 8.36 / 7.16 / 5.93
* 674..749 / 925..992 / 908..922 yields 0.8 min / 8.17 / 5.88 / 5.82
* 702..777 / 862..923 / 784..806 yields -2.3 min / 7.43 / 7.51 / 5.71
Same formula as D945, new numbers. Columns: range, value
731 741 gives 7.67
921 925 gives 5.58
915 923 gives 5.83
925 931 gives 5.59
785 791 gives 7.39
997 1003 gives 6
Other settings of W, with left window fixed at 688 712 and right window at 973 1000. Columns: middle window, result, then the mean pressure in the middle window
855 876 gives 0.22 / 5.71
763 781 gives 0.15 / 6.89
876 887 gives 0.23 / 5.56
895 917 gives 0.14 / 5.81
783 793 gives 0.05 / 7.45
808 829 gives 0.03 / 7.25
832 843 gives 0.20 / 6.06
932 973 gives 0.04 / 5.9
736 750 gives 0.11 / 7.42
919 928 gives 0.15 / 5.59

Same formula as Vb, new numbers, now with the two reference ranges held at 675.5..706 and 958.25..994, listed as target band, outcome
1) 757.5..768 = 0.26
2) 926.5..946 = 0.16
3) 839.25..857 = 0.17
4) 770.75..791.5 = 0.05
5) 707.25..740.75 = 0.03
